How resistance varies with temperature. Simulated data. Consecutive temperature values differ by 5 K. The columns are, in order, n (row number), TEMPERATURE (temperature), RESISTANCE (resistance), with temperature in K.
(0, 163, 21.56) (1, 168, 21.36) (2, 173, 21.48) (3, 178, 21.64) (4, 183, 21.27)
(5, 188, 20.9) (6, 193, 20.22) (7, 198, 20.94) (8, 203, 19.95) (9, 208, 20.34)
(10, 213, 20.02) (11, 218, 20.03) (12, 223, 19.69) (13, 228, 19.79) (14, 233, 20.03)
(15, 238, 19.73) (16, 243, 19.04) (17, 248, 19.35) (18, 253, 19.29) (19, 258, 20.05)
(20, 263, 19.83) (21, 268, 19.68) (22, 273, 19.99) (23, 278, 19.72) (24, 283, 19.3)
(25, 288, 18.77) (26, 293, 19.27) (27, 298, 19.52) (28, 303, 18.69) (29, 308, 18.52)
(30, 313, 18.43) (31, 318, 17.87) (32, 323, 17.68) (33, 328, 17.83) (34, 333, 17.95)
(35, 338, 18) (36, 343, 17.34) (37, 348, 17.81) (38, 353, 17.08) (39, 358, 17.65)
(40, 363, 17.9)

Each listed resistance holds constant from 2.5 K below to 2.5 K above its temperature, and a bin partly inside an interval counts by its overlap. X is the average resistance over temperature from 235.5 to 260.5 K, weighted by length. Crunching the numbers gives 19.5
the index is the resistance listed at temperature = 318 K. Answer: 17.87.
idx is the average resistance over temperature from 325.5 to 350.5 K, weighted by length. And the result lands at 17.8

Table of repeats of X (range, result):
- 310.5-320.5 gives 18.1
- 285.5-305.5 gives 19.1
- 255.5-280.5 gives 19.9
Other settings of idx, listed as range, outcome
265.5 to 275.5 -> 19.8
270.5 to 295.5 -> 19.4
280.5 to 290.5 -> 19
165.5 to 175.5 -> 21.4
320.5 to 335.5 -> 17.8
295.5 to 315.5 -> 18.8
